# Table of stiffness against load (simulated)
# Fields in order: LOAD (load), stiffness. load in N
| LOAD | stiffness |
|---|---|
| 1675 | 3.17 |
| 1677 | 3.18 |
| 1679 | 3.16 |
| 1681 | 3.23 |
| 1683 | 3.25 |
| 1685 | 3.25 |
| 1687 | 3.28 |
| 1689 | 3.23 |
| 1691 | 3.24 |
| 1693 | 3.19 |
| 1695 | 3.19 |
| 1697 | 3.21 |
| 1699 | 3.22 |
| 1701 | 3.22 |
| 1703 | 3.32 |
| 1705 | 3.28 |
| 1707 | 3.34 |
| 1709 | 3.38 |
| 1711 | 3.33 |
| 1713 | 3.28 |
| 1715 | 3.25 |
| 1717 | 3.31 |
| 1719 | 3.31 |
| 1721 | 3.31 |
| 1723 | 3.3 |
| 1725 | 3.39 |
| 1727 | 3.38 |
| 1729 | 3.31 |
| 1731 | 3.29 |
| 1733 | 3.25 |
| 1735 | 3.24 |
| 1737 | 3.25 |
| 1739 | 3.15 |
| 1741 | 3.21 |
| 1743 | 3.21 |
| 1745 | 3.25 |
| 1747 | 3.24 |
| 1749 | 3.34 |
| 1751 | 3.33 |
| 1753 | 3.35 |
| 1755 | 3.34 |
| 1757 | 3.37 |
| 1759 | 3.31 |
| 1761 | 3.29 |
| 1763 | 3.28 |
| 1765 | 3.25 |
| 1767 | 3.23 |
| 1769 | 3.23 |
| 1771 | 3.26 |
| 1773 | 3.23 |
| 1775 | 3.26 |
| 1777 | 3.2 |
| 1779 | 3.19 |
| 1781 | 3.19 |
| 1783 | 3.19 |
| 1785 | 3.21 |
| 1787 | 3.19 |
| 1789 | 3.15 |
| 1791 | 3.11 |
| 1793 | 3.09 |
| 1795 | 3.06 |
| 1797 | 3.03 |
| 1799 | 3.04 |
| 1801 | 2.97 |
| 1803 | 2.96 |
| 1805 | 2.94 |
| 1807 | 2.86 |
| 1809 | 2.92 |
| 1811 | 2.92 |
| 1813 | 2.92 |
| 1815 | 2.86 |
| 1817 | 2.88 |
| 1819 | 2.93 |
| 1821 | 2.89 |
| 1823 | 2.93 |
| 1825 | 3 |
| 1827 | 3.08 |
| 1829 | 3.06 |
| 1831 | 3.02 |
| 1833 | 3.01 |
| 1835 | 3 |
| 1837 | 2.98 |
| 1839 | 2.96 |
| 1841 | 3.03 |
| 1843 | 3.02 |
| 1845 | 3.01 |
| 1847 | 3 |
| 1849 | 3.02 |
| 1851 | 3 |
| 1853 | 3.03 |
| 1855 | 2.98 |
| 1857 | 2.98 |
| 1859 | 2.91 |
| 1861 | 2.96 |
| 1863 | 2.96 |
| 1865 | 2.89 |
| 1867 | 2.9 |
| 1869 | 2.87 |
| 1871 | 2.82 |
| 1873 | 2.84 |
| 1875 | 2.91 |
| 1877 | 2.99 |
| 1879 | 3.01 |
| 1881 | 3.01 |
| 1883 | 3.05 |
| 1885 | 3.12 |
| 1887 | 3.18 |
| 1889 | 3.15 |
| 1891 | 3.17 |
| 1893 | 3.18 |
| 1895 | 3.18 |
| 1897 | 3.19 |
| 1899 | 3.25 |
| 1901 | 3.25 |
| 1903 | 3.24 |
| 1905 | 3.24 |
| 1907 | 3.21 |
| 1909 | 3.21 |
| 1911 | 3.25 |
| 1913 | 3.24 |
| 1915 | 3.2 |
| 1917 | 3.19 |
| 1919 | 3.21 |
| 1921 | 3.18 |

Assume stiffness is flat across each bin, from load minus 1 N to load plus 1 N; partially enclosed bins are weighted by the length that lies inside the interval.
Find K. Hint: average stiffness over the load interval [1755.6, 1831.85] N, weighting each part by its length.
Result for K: 3.09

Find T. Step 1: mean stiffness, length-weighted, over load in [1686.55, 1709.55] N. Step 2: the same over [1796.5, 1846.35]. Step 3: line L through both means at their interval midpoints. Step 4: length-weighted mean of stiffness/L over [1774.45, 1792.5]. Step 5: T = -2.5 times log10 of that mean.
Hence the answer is -0.04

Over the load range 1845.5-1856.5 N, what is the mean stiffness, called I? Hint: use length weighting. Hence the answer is 3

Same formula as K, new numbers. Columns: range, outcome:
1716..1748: 3.28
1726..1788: 3.26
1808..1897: 2.99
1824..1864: 3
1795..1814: 2.96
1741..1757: 3.29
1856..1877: 2.91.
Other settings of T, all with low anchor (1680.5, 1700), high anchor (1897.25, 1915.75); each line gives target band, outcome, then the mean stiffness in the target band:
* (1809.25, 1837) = 0.094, 2.96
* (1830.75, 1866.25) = 0.086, 2.99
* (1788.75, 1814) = 0.083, 2.99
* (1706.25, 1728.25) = -0.032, 3.33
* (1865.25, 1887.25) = 0.094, 2.96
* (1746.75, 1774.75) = -0.020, 3.29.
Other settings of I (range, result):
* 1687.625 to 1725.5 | 3.28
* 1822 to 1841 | 3.01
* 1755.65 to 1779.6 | 3.26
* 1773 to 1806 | 3.11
